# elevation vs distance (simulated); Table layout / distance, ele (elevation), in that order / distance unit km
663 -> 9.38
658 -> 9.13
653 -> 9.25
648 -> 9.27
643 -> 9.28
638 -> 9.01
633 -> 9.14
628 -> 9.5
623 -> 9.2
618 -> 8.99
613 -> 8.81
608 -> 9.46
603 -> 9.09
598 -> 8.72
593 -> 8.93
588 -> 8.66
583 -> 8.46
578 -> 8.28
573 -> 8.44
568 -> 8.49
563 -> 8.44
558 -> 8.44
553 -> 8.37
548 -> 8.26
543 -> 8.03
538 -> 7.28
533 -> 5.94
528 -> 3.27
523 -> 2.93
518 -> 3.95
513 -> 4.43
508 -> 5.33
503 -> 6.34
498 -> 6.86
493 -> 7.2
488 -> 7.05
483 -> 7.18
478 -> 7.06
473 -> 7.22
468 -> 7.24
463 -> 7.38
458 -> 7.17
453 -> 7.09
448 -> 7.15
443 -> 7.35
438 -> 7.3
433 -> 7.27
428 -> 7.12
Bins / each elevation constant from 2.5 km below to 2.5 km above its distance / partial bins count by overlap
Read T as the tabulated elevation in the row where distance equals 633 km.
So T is 9.14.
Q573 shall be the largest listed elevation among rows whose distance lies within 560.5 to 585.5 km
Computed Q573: 8.49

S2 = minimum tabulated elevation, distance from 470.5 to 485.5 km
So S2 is 7.06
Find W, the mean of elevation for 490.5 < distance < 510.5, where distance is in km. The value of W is 6.43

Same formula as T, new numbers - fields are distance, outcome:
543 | 8.03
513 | 4.43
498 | 6.86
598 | 8.72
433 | 7.27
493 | 7.2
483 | 7.18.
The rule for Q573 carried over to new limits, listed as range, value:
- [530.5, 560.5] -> 8.44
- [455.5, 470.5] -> 7.38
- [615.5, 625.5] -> 9.2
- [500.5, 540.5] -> 7.28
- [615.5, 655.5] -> 9.5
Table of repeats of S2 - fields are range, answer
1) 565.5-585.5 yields 8.28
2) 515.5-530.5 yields 2.93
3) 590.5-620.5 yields 8.72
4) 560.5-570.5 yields 8.44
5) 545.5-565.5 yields 8.26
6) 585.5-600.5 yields 8.66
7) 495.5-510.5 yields 5.33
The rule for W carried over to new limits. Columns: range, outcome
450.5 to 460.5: 7.13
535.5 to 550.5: 7.86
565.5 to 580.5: 8.4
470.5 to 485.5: 7.15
